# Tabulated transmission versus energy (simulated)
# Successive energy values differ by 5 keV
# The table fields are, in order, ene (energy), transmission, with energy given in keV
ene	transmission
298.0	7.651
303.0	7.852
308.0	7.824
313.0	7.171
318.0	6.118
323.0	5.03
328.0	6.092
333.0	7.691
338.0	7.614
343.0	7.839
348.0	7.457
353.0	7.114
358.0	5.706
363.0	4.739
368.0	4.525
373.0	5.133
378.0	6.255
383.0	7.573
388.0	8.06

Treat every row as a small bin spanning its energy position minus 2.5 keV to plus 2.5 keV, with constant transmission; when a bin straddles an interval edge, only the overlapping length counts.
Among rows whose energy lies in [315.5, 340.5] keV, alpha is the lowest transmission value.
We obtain 5.03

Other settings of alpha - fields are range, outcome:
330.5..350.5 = 7.457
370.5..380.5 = 5.133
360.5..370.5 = 4.525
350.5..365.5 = 4.739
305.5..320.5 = 6.118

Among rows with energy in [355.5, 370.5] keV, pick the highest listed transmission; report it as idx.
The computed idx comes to 5.706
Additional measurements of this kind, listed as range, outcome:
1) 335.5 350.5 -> 7.839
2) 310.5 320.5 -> 7.171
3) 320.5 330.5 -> 6.092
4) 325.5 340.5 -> 7.691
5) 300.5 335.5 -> 7.852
